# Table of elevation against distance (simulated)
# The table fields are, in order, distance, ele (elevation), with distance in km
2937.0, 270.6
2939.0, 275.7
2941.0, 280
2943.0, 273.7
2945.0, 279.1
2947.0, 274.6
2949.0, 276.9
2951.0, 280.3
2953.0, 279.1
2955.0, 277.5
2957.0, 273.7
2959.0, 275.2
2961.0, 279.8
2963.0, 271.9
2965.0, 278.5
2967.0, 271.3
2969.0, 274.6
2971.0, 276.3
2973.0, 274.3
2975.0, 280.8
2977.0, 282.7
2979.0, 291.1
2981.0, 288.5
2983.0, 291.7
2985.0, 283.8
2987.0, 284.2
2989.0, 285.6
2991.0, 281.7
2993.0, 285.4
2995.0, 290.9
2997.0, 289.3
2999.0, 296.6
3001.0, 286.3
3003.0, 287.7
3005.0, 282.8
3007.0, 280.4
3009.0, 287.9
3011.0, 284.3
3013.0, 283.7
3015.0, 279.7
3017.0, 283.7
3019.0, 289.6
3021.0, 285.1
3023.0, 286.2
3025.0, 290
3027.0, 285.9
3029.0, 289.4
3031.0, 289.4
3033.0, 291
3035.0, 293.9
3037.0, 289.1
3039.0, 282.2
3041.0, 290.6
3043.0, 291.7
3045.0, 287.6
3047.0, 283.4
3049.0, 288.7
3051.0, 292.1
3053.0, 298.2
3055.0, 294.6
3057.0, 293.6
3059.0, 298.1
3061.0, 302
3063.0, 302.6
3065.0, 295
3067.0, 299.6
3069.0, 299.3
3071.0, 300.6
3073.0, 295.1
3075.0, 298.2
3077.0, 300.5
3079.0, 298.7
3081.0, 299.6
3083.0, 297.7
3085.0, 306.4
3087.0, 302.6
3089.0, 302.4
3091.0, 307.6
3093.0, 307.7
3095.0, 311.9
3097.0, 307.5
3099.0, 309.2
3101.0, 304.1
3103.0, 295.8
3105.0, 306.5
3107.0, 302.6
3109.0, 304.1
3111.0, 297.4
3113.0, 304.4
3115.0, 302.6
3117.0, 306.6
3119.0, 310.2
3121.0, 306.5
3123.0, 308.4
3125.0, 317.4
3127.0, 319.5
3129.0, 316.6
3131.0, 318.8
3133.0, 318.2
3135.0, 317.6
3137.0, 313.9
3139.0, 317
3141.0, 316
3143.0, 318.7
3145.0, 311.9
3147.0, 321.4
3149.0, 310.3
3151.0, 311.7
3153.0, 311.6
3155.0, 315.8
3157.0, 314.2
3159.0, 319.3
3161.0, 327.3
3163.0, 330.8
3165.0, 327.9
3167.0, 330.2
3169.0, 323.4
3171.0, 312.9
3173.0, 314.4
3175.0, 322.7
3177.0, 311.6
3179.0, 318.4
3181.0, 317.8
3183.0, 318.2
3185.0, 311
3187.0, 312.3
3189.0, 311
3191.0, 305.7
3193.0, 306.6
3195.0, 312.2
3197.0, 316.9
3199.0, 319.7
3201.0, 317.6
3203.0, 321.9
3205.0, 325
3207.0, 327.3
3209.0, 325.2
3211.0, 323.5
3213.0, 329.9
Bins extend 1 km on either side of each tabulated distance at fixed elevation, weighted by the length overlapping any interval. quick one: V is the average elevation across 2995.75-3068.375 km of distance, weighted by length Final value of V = 290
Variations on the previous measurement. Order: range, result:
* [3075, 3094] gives 302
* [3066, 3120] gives 303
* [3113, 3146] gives 313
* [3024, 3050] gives 289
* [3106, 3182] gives 315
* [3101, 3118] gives 303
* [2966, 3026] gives 285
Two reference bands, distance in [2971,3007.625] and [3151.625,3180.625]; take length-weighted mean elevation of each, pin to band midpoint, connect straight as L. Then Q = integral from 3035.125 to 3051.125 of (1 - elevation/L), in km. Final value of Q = 0.42 km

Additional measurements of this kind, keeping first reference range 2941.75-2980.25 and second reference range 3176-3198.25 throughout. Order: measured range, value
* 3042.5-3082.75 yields -0.35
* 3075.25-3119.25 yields -0.71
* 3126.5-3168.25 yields -1.61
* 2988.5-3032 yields -0.19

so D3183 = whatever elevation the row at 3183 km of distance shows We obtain 318.2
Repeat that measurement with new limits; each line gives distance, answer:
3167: 330.2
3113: 304.4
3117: 306.6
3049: 288.7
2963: 271.9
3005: 282.8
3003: 287.7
